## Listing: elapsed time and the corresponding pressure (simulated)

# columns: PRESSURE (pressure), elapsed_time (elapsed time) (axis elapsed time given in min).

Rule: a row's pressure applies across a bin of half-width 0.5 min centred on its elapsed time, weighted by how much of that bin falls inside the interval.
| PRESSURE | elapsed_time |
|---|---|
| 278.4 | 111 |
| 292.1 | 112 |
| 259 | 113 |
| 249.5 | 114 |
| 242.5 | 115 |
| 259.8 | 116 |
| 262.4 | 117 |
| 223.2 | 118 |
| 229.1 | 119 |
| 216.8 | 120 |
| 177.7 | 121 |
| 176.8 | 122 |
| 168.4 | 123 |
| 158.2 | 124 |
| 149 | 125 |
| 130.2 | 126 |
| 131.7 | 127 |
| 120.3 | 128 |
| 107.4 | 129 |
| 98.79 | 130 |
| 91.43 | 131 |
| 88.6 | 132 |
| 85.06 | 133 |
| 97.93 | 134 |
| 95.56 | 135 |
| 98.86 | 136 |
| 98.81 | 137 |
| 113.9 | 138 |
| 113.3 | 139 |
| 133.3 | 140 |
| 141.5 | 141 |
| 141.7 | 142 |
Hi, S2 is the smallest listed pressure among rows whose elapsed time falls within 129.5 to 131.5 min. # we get 91.43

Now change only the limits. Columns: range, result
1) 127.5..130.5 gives 98.79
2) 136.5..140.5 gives 98.81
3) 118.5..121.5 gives 177.7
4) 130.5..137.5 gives 85.06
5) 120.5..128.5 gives 120.3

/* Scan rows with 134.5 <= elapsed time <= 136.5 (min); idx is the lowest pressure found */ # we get 95.56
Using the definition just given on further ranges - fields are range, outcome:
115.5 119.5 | 223.2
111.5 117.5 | 242.5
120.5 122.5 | 176.8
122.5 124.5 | 158.2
